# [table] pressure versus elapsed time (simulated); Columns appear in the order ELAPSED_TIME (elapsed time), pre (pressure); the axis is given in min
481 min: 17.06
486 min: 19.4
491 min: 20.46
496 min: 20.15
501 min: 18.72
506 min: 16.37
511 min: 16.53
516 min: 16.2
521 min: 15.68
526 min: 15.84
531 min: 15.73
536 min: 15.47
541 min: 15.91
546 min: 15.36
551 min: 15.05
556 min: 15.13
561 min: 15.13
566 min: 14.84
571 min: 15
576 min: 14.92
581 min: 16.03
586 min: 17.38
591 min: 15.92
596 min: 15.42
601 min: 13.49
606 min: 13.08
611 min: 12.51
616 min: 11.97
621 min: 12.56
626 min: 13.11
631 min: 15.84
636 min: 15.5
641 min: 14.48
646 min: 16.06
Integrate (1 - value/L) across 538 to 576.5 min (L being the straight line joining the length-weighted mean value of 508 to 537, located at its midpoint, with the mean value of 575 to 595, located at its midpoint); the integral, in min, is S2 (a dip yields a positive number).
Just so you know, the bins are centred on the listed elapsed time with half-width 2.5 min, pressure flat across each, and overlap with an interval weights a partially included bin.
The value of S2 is 2.0 min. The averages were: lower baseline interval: 15.9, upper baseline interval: 16.1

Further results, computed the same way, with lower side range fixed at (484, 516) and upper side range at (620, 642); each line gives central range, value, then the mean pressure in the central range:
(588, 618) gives 2.9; 13.8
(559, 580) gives 1.6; 15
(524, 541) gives 1.7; 15.7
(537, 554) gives 1.6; 15.4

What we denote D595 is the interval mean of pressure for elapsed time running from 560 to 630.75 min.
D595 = 14.4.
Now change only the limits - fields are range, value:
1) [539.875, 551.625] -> 15.4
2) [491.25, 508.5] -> 18.7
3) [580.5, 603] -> 15.7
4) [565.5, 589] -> 15.7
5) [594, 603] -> 14.5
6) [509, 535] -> 16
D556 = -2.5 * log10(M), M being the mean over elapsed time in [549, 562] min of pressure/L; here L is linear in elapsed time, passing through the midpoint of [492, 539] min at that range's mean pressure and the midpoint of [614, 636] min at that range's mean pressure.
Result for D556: 0.04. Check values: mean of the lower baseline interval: 16.9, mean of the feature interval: 15.1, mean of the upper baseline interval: 13.6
